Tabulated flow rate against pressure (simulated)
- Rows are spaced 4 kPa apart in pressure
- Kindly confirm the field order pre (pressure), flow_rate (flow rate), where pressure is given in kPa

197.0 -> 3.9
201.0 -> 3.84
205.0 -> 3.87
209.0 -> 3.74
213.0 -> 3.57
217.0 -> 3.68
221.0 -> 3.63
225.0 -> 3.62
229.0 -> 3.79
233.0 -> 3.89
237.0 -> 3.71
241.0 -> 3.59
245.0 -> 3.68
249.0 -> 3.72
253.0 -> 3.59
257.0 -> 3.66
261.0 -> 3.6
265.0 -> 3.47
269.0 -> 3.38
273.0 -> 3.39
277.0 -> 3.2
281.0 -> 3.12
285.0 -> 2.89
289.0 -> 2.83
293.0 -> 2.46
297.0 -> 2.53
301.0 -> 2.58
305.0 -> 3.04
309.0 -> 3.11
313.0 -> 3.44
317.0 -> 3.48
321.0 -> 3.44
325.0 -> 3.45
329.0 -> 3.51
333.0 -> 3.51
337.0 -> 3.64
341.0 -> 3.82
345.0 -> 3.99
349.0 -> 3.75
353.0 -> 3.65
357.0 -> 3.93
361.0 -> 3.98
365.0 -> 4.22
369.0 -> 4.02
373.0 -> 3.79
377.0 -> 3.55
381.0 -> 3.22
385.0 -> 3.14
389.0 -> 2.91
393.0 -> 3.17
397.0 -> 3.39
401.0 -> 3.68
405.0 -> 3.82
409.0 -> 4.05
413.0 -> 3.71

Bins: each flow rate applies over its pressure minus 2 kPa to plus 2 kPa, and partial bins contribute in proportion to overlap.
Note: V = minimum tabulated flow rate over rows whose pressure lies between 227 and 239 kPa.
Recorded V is 3.71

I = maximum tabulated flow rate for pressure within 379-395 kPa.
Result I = 3.22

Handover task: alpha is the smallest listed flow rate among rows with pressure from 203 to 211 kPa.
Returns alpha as 3.74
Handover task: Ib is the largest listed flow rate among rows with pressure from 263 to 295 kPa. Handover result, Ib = 3.47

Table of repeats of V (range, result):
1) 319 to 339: 3.44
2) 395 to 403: 3.39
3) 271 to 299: 2.46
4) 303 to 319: 3.04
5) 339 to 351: 3.75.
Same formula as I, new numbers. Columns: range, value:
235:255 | 3.72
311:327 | 3.48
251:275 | 3.66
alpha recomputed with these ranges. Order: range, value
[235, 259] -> 3.59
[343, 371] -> 3.65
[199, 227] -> 3.57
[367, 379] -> 3.55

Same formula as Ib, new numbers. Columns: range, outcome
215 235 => 3.89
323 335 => 3.51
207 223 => 3.74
